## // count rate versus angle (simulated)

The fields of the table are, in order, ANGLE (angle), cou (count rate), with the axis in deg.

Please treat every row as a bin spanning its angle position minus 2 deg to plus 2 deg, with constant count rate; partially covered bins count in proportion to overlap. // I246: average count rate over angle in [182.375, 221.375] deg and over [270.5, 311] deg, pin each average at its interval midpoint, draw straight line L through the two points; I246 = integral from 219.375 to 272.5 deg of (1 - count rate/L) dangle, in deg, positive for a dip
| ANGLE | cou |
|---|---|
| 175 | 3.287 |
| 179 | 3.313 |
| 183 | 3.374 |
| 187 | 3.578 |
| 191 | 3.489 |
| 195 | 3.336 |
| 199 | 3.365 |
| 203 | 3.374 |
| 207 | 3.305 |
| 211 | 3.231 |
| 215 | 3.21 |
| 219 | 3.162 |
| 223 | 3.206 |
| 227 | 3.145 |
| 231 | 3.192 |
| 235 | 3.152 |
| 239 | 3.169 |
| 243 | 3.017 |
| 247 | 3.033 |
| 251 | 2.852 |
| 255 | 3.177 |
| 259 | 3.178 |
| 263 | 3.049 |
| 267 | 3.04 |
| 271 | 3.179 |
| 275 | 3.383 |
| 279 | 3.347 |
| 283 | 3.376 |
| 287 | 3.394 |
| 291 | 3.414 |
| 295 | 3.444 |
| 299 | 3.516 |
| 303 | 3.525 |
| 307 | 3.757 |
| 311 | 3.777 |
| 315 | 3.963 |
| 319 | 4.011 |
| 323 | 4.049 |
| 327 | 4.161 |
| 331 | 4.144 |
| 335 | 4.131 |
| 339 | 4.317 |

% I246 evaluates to 4.6 deg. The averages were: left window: 3.34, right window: 3.46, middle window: 3.11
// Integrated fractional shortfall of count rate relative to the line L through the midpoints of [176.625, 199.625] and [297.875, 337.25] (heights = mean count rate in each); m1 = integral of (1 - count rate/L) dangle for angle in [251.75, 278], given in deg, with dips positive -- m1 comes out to 3.9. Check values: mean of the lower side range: 3.41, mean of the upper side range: 3.91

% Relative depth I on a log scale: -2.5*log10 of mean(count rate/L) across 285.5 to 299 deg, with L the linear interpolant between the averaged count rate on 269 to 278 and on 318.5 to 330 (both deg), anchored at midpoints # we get 0.05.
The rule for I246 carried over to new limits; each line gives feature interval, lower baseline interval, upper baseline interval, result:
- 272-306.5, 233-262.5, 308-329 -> 1.68 deg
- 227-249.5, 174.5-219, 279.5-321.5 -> 2.23 deg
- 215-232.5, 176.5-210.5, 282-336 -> 1.52 deg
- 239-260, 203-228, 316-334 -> 2.62 deg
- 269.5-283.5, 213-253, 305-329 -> 0.90 deg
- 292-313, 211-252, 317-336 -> 1.41 deg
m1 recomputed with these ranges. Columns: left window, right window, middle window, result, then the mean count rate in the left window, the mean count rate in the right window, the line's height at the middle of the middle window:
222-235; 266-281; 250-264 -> 0.6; 3.17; 3.25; 3.22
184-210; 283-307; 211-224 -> 0.8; 3.4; 3.48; 3.42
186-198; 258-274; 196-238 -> 1.3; 3.45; 3.12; 3.34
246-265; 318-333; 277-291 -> 0.4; 3.06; 4.1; 3.48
